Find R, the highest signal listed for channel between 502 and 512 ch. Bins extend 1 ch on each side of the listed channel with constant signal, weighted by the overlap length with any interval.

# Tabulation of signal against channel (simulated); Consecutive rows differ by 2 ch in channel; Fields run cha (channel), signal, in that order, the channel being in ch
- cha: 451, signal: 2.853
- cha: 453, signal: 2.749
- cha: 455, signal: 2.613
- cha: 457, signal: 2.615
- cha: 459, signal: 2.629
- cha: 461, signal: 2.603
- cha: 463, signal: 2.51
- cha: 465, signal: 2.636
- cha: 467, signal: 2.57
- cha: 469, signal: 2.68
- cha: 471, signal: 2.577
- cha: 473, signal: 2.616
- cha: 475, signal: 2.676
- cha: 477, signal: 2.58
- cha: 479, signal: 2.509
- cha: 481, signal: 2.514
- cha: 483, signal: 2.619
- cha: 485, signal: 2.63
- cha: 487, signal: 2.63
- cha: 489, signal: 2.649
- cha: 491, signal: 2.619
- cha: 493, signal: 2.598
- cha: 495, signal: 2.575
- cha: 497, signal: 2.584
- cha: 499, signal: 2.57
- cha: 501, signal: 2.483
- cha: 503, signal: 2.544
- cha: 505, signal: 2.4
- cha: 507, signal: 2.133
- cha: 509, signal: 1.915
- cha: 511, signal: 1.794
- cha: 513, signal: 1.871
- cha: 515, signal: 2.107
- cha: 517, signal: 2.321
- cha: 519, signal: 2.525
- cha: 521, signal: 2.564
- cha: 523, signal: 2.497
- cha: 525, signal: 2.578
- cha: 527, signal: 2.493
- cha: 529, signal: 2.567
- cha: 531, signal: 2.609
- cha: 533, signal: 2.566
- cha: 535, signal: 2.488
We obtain 2.544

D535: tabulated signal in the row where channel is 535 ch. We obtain 2.488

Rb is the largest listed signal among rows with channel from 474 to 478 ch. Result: 2.676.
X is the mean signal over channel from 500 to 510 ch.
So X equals 2.29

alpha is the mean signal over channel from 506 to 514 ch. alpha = 1.93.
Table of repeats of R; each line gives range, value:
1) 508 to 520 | 2.525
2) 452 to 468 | 2.749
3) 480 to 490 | 2.649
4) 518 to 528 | 2.578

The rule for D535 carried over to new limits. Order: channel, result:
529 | 2.567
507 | 2.133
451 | 2.853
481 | 2.514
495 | 2.575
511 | 1.794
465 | 2.636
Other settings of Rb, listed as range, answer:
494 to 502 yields 2.584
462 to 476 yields 2.68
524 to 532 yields 2.609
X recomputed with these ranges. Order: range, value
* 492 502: 2.56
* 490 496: 2.6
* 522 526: 2.54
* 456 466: 2.6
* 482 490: 2.63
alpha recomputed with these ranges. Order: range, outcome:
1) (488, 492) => 2.63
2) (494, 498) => 2.58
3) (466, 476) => 2.62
